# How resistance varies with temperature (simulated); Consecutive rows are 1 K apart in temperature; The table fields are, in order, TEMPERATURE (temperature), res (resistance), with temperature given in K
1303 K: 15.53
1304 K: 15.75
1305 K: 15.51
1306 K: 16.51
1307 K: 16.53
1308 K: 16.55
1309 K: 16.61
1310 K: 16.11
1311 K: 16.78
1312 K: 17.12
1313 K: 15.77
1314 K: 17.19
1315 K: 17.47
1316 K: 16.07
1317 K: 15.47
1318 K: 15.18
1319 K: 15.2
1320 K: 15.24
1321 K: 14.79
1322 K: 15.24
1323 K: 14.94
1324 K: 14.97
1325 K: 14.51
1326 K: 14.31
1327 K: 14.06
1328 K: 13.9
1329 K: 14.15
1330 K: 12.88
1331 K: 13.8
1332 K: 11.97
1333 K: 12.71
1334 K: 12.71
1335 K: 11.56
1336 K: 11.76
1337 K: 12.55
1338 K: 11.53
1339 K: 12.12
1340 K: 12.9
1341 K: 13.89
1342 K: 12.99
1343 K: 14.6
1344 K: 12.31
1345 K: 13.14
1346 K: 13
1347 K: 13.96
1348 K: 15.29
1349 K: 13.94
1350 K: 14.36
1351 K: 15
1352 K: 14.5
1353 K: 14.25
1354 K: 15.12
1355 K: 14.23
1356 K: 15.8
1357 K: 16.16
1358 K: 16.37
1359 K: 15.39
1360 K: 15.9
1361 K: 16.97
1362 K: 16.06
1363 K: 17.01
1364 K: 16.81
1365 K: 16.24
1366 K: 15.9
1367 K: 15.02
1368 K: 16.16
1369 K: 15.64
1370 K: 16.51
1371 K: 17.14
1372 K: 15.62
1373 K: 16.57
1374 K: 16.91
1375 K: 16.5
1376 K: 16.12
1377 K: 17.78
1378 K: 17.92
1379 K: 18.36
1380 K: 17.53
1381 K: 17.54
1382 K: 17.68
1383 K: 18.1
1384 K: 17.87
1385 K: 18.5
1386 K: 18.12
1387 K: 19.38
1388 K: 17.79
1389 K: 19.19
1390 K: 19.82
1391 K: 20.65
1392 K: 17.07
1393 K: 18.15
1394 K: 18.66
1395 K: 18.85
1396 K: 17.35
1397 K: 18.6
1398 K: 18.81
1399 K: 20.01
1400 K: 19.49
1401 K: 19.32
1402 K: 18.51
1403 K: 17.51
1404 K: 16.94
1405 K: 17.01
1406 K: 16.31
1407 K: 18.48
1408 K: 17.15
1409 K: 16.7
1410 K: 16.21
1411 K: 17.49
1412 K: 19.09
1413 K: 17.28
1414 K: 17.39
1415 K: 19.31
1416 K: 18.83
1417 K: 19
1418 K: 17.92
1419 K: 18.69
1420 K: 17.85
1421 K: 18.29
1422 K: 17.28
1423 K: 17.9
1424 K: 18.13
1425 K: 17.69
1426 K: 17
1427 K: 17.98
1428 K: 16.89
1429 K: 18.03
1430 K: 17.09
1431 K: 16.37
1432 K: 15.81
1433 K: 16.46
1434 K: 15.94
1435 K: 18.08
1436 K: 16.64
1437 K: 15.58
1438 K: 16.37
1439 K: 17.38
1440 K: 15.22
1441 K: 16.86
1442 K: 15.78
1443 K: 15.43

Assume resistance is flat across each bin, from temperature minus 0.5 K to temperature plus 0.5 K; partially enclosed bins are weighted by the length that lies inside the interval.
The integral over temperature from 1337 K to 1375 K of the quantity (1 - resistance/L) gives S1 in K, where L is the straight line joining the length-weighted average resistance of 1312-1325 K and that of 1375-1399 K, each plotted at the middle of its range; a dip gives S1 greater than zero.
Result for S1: 4.7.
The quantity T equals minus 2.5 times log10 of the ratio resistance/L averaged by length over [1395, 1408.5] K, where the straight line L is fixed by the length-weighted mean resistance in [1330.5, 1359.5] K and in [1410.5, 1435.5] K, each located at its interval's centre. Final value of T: -0.097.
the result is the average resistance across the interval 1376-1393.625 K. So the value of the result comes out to 18.3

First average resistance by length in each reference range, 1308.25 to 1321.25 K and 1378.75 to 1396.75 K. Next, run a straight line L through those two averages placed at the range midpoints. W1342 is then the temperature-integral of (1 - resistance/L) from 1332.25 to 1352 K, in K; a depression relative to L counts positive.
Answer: 4.4 K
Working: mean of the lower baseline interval 16.1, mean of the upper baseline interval 18.4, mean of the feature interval 13.2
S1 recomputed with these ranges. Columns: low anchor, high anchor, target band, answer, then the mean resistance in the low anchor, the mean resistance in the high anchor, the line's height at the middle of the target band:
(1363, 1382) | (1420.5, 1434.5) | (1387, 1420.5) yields -2.47 K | 16.7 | 17.2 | 17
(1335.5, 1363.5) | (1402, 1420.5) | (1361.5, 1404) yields -3.93 K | 14.3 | 17.8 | 16.2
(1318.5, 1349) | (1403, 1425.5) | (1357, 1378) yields -1.42 K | 13.6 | 17.8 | 15.3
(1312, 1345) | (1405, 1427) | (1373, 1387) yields -1.18 K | 14.1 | 17.8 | 16.3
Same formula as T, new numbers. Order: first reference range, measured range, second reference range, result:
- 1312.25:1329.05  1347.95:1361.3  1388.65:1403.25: 0.113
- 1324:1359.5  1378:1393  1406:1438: -0.165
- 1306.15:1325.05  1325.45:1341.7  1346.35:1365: 0.210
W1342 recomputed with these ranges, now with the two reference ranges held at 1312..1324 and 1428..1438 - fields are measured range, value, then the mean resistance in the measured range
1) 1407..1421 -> -1.2 K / 17.9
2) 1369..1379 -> -0.4 K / 16.8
